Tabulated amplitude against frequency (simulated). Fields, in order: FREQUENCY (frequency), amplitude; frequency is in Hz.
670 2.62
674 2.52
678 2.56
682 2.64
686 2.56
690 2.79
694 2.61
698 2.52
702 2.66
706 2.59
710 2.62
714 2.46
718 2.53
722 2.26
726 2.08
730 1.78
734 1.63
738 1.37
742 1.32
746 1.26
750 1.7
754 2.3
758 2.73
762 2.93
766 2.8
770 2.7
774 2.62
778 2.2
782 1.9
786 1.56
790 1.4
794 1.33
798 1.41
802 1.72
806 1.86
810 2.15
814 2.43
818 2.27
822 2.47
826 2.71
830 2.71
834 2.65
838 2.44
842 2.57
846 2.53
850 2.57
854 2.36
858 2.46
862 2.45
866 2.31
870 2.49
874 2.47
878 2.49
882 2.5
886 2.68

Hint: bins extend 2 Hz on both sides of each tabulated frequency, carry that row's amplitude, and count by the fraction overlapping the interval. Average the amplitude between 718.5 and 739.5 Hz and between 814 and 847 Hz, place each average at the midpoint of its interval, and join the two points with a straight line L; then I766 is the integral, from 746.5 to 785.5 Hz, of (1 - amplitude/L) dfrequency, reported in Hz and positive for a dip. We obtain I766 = -4.2 Hz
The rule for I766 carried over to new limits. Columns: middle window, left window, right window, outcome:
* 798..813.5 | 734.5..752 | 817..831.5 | 2.75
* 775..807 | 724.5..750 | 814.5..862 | 5.68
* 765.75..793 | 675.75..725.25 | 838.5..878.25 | 4.50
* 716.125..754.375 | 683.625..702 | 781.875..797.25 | 6.03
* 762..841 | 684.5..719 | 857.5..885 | 9.93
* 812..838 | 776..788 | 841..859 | -2.96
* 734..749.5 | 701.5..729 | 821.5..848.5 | 6.71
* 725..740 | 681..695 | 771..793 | 4.08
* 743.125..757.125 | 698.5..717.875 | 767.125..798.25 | 2.56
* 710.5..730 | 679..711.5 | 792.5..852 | 1.95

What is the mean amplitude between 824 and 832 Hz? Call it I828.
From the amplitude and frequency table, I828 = 2.71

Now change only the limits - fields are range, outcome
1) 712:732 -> 2.22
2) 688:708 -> 2.63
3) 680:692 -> 2.66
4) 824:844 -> 2.62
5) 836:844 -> 2.5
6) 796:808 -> 1.66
